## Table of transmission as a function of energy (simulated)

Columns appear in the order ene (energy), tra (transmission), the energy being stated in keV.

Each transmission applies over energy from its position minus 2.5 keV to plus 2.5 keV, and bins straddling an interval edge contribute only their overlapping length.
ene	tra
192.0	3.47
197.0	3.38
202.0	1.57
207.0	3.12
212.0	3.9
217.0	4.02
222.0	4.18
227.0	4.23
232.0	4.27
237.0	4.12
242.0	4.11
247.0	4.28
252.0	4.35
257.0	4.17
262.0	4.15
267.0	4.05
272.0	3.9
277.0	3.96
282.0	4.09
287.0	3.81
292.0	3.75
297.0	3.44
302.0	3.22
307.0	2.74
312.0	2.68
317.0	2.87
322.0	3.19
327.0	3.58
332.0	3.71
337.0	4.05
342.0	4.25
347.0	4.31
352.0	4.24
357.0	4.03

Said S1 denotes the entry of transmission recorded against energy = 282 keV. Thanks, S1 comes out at 4.09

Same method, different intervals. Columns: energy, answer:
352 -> 4.24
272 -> 3.9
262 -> 4.15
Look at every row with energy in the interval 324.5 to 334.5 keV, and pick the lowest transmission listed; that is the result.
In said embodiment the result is 3.58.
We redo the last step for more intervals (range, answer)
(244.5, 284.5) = 3.9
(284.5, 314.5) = 2.68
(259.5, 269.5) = 4.05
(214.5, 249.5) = 4.02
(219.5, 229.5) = 4.18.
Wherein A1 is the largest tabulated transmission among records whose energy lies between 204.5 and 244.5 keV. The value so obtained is 4.27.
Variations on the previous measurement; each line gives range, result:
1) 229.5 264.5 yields 4.35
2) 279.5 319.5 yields 4.09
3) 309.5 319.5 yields 2.87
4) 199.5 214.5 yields 3.9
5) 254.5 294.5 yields 4.17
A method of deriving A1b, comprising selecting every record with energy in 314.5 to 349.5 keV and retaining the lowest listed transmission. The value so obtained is 2.87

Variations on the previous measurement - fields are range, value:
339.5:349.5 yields 4.25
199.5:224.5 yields 1.57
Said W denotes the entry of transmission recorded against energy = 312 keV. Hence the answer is 2.68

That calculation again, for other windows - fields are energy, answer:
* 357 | 4.03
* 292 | 3.75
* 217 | 4.02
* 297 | 3.44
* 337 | 4.05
